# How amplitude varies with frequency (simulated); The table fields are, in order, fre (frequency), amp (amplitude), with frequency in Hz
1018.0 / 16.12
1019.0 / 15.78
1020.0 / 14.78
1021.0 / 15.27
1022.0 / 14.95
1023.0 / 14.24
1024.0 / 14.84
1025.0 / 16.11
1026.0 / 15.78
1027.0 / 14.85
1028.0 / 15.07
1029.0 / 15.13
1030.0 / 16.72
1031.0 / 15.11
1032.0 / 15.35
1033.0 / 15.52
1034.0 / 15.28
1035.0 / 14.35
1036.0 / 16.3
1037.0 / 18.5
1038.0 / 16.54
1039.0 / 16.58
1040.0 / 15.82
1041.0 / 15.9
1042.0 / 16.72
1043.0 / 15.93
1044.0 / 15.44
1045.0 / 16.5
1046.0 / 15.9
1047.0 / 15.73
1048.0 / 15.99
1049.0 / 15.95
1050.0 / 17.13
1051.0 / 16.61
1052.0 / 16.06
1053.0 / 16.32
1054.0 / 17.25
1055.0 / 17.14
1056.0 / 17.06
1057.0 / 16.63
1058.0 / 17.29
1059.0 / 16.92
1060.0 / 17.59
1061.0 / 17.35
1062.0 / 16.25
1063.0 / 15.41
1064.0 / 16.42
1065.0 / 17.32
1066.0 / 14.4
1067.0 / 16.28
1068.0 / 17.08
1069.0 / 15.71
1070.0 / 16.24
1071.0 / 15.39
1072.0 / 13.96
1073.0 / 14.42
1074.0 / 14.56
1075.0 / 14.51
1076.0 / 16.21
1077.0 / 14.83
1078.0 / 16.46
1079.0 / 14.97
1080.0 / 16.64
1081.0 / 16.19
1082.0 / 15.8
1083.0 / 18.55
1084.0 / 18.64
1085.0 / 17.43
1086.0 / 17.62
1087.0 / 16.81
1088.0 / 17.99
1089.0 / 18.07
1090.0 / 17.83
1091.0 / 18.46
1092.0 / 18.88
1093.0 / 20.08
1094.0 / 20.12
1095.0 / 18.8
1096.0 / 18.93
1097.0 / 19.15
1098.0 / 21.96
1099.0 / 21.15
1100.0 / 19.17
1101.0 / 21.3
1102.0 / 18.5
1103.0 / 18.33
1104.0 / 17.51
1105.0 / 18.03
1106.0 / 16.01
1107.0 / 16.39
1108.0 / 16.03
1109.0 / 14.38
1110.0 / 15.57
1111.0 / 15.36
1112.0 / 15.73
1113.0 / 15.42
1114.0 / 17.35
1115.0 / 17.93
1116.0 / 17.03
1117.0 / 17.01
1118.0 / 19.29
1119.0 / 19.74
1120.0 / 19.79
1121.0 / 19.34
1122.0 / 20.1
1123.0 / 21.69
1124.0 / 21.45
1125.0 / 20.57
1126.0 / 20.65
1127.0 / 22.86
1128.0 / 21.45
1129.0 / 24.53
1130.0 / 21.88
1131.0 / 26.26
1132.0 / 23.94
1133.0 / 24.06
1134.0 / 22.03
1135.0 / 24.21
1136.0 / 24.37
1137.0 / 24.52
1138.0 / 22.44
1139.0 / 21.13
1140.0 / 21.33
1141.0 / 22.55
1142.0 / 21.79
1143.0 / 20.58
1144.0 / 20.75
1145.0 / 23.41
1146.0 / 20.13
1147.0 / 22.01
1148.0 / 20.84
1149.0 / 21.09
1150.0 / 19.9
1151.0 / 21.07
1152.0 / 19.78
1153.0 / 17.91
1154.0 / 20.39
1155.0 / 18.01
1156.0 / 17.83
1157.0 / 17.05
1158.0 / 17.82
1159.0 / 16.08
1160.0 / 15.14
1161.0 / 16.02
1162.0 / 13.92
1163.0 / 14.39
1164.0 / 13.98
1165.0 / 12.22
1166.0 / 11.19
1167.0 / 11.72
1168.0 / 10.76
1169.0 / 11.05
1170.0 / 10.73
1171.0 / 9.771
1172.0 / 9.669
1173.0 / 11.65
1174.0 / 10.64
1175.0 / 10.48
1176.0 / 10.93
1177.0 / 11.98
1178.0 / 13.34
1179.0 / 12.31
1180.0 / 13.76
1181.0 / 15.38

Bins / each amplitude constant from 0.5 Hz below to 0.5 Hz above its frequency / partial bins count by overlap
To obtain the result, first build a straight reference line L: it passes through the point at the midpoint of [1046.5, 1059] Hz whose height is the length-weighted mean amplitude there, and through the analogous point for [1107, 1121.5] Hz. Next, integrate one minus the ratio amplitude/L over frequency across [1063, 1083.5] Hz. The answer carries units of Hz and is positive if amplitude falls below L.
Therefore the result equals 1.2 Hz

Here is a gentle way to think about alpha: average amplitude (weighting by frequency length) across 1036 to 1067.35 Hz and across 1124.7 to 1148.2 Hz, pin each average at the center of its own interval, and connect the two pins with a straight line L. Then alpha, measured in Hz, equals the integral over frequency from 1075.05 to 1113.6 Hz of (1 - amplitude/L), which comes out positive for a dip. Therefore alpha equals 3.74 Hz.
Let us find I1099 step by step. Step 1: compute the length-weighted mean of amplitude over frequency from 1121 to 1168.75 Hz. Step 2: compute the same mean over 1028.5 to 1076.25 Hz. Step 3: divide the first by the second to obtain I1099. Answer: 1.22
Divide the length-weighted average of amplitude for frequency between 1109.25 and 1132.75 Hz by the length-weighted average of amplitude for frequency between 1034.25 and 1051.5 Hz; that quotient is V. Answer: 1.22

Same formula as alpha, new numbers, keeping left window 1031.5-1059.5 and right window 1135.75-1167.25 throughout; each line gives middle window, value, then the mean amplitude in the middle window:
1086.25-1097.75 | -0.9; 18.7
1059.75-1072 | 0.5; 16.2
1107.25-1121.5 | 0.6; 17.1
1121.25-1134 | -2.9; 22.4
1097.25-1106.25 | -0.8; 19.2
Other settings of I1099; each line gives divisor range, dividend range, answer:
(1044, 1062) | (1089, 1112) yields 1.10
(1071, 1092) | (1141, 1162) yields 1.17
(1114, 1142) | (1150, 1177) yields 0.67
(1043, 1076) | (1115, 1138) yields 1.34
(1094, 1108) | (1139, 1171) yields 0.93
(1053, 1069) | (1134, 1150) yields 1.32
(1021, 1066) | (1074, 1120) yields 1.09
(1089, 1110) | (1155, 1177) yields 0.71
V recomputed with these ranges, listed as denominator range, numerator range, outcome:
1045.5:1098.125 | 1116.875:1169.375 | 1.16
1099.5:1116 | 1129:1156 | 1.28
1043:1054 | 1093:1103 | 1.22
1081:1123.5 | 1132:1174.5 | 0.98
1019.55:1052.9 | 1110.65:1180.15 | 1.14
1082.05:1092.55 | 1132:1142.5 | 1.28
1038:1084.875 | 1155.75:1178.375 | 0.80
